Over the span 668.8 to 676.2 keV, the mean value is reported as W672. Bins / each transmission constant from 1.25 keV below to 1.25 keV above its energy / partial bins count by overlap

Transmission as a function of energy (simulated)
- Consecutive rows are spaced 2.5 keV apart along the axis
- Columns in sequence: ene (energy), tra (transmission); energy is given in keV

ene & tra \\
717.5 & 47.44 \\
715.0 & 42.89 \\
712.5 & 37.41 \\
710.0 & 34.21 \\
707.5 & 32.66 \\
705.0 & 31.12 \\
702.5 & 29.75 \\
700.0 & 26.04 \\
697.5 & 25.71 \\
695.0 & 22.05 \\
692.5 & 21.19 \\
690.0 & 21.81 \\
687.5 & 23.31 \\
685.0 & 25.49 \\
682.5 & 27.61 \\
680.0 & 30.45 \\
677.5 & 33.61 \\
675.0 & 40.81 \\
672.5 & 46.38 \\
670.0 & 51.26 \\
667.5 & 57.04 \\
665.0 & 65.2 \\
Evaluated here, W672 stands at 46.2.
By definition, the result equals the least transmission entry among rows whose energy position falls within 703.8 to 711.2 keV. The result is 31.12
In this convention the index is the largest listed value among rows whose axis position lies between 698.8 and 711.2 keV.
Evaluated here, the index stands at 34.21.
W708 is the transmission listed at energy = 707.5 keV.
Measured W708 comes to 32.66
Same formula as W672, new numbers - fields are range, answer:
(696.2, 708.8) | 29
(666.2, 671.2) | 54.3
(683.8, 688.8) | 24.4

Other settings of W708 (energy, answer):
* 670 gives 51.26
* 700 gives 26.04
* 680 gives 30.45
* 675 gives 40.81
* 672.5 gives 46.38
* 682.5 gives 27.61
